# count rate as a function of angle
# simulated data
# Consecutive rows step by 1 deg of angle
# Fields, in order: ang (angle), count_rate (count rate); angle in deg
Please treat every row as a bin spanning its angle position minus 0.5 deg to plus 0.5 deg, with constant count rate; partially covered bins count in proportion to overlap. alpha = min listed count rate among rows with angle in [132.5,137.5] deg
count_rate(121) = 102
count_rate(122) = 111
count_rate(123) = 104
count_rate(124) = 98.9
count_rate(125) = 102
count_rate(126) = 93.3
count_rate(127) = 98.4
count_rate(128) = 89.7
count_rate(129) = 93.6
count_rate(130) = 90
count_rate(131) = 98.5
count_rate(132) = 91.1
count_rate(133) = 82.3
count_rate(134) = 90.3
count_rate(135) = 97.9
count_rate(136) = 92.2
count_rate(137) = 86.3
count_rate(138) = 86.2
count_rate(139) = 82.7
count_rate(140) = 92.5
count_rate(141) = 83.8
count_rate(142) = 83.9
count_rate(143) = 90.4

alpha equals 82.3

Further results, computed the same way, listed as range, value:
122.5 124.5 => 98.9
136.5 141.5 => 82.7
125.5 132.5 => 89.7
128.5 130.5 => 90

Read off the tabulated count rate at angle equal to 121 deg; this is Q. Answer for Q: 102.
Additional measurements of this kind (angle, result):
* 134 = 90.3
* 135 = 97.9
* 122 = 111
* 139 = 82.7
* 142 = 83.9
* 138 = 86.2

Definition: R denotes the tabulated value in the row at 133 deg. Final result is 82.3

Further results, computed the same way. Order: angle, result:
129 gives 93.6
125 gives 102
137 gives 86.3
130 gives 90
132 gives 91.1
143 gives 90.4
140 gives 92.5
